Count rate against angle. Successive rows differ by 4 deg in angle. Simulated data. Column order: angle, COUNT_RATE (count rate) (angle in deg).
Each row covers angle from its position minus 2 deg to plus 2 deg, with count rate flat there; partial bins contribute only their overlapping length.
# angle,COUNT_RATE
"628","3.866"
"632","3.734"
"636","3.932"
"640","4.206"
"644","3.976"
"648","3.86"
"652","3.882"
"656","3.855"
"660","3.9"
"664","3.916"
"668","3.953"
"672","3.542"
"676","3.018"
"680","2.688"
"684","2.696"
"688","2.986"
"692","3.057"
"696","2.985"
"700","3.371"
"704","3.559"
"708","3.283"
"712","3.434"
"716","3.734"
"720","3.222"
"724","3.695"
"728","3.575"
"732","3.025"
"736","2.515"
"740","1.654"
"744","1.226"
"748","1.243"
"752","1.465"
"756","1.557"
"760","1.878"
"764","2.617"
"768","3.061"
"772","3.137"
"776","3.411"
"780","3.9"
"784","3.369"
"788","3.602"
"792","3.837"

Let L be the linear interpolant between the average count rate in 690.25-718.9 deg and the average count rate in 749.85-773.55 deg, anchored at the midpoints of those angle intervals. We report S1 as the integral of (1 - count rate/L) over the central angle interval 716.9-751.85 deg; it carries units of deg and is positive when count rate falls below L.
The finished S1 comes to 4.1 deg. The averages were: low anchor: 3.34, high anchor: 2.26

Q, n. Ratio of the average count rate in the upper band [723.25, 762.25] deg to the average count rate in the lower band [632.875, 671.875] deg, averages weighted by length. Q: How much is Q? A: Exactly 0.55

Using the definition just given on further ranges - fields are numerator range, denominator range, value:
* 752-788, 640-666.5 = 0.72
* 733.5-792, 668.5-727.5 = 0.77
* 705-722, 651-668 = 0.88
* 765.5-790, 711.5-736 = 1.01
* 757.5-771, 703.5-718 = 0.72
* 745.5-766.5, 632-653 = 0.45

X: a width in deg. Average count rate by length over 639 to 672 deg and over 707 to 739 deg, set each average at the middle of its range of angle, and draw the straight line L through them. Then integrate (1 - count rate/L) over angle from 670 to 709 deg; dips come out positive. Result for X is 5.0 deg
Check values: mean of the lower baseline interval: 3.91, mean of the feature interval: 3.11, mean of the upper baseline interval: 3.26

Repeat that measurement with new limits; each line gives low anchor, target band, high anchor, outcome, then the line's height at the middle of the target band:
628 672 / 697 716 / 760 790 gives 0.86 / 3.59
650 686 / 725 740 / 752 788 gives 0.89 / 3.07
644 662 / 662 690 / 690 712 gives 2.67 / 3.59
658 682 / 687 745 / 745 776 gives -4.24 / 2.84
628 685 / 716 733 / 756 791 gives -0.65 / 3.31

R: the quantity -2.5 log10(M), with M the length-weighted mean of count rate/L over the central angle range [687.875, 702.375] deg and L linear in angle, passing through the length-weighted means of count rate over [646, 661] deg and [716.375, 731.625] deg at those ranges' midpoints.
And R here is 0.16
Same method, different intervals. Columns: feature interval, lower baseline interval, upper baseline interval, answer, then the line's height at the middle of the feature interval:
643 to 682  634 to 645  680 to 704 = -0.01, 3.6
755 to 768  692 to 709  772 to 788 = 0.48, 3.46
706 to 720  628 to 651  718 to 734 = 0.00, 3.46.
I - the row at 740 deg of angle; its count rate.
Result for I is 1.654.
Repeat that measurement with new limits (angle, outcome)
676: 3.018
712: 3.434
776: 3.411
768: 3.061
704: 3.559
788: 3.602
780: 3.9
